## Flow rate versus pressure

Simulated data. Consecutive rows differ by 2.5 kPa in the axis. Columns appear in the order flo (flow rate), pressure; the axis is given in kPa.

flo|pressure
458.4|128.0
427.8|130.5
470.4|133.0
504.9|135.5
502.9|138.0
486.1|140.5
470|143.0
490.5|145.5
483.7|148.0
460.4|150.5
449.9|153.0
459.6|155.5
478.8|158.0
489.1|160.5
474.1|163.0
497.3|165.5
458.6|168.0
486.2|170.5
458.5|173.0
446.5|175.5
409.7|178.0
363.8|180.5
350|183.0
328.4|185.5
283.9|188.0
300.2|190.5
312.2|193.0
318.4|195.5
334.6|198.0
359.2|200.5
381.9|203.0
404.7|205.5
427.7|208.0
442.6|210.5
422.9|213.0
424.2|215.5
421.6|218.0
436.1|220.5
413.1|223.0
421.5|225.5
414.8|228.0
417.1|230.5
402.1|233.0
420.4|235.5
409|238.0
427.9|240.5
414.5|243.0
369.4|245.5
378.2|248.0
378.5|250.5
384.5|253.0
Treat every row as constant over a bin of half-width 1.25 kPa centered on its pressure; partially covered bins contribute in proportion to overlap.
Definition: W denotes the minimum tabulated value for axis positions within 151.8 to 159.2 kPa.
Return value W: 449.9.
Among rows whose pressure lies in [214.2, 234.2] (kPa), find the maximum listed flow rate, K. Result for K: 436.1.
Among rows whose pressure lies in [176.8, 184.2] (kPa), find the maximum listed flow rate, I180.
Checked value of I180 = 409.7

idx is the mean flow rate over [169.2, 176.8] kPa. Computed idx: 463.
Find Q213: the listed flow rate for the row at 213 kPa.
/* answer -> 422.9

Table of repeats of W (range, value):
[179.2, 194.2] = 283.9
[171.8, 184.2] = 350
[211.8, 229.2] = 413.1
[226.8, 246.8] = 369.4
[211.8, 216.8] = 422.9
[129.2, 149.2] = 427.8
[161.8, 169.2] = 458.6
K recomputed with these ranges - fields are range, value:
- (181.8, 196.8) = 350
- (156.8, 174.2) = 497.3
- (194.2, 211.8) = 442.6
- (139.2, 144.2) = 486.1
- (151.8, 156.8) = 459.6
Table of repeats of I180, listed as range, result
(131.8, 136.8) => 504.9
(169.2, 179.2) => 486.2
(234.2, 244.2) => 427.9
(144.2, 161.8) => 490.5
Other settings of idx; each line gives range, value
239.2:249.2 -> 398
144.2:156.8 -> 469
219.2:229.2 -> 421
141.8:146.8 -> 480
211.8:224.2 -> 424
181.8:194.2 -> 315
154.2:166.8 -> 480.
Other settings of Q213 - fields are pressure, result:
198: 334.6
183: 350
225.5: 421.5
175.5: 446.5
